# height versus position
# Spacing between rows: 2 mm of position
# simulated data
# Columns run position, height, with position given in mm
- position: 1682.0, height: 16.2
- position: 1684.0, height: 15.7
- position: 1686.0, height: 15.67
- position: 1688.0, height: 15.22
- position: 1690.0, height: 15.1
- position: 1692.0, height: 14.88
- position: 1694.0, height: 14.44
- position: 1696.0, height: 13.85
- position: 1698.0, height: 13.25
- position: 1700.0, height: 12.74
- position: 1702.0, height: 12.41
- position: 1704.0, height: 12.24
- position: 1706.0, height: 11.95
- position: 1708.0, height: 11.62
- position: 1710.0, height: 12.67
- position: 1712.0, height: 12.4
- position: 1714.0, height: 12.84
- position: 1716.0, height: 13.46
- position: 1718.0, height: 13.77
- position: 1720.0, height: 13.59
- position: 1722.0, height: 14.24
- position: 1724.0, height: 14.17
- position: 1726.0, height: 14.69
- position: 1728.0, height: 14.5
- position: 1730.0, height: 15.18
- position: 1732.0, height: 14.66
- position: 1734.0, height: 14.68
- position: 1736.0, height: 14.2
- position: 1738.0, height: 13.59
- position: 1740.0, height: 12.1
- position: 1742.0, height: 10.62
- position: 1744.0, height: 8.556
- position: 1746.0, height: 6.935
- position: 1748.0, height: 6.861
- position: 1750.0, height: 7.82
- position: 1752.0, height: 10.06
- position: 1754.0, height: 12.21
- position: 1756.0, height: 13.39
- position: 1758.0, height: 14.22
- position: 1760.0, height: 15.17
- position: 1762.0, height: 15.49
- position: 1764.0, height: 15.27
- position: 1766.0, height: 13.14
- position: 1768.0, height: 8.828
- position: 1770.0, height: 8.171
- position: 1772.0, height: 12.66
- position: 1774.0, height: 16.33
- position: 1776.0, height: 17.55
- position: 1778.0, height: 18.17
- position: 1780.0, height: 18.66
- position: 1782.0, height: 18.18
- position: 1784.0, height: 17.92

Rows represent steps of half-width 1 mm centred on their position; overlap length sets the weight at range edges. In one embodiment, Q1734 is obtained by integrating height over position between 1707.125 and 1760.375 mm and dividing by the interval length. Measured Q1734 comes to 12.5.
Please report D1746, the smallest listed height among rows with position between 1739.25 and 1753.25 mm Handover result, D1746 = 6.861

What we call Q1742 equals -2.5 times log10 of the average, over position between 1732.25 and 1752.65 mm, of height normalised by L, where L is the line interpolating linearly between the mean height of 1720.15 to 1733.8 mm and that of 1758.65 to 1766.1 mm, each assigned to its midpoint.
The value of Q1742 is 0.344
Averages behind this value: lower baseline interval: 14.5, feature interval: 10.7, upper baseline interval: 14.9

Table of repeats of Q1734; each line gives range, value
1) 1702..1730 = 13.3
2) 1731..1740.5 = 13.9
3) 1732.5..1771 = 11.7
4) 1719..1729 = 14.2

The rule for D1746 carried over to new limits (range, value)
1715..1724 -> 13.46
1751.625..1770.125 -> 8.171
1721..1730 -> 14.17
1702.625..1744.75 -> 8.556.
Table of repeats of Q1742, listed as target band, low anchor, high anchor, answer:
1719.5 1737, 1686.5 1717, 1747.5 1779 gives -0.10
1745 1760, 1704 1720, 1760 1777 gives 0.25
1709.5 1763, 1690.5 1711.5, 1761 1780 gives 0.08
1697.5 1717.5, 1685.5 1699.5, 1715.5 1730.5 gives 0.14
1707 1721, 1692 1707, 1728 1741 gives 0.05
